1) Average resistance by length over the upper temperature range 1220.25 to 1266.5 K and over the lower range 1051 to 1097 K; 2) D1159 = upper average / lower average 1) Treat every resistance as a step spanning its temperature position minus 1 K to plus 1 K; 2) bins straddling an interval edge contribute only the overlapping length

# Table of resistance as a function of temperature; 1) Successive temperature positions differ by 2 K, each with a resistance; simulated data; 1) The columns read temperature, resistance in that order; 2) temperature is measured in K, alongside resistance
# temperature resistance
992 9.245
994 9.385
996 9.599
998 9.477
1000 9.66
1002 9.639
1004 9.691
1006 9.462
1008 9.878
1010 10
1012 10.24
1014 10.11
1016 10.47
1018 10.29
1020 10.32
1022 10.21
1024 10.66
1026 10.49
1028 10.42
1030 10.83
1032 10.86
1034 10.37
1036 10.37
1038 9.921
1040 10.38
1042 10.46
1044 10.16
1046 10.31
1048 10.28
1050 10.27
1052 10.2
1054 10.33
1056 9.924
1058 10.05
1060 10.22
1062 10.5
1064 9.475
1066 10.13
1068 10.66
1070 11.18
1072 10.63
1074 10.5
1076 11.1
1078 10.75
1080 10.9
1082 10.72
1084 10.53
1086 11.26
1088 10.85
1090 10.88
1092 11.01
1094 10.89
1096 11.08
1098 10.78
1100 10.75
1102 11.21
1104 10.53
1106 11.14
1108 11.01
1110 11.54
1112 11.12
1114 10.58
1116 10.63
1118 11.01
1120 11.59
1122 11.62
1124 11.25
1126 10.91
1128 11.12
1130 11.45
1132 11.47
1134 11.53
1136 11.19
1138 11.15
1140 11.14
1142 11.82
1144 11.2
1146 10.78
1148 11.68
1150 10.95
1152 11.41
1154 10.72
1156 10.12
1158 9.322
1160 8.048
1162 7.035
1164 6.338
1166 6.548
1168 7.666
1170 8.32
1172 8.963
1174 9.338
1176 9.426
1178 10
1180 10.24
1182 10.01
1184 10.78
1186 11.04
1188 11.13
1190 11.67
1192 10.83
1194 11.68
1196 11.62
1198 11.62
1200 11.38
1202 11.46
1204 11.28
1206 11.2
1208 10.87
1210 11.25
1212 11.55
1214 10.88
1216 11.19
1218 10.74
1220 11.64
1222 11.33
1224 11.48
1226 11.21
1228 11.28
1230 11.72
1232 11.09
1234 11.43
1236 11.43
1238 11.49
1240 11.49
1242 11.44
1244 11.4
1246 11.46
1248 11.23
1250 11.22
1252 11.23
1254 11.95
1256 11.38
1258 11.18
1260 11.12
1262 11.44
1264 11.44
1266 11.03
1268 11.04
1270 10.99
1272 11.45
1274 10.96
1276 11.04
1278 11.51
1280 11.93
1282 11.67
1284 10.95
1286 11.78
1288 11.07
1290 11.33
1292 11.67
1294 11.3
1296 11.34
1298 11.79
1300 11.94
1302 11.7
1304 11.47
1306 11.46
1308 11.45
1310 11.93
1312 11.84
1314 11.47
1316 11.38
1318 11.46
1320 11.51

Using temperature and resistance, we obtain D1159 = 1.1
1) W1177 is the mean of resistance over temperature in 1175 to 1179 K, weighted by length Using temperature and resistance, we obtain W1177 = 9.71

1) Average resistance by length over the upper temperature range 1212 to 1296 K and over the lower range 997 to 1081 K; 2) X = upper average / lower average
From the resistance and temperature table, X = 1.1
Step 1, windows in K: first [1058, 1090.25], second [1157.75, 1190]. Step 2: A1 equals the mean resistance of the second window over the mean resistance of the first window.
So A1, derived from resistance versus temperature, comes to 0.9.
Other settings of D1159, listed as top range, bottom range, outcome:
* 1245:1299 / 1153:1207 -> 1.14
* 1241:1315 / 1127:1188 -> 1.14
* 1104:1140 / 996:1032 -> 1.10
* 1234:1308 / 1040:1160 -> 1.06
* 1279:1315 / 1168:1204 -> 1.10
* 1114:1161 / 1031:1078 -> 1.06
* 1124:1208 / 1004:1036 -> 1.01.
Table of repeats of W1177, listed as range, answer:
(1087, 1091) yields 10.9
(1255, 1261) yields 11.2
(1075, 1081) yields 10.9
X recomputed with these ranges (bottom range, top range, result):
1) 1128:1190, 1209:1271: 1.12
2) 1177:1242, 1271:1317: 1.03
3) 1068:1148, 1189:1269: 1.03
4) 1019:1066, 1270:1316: 1.12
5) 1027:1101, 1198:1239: 1.07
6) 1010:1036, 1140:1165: 0.96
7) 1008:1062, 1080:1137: 1.07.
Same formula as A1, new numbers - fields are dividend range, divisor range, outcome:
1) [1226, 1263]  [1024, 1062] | 1.10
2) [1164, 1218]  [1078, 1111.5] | 0.95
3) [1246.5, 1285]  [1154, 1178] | 1.34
